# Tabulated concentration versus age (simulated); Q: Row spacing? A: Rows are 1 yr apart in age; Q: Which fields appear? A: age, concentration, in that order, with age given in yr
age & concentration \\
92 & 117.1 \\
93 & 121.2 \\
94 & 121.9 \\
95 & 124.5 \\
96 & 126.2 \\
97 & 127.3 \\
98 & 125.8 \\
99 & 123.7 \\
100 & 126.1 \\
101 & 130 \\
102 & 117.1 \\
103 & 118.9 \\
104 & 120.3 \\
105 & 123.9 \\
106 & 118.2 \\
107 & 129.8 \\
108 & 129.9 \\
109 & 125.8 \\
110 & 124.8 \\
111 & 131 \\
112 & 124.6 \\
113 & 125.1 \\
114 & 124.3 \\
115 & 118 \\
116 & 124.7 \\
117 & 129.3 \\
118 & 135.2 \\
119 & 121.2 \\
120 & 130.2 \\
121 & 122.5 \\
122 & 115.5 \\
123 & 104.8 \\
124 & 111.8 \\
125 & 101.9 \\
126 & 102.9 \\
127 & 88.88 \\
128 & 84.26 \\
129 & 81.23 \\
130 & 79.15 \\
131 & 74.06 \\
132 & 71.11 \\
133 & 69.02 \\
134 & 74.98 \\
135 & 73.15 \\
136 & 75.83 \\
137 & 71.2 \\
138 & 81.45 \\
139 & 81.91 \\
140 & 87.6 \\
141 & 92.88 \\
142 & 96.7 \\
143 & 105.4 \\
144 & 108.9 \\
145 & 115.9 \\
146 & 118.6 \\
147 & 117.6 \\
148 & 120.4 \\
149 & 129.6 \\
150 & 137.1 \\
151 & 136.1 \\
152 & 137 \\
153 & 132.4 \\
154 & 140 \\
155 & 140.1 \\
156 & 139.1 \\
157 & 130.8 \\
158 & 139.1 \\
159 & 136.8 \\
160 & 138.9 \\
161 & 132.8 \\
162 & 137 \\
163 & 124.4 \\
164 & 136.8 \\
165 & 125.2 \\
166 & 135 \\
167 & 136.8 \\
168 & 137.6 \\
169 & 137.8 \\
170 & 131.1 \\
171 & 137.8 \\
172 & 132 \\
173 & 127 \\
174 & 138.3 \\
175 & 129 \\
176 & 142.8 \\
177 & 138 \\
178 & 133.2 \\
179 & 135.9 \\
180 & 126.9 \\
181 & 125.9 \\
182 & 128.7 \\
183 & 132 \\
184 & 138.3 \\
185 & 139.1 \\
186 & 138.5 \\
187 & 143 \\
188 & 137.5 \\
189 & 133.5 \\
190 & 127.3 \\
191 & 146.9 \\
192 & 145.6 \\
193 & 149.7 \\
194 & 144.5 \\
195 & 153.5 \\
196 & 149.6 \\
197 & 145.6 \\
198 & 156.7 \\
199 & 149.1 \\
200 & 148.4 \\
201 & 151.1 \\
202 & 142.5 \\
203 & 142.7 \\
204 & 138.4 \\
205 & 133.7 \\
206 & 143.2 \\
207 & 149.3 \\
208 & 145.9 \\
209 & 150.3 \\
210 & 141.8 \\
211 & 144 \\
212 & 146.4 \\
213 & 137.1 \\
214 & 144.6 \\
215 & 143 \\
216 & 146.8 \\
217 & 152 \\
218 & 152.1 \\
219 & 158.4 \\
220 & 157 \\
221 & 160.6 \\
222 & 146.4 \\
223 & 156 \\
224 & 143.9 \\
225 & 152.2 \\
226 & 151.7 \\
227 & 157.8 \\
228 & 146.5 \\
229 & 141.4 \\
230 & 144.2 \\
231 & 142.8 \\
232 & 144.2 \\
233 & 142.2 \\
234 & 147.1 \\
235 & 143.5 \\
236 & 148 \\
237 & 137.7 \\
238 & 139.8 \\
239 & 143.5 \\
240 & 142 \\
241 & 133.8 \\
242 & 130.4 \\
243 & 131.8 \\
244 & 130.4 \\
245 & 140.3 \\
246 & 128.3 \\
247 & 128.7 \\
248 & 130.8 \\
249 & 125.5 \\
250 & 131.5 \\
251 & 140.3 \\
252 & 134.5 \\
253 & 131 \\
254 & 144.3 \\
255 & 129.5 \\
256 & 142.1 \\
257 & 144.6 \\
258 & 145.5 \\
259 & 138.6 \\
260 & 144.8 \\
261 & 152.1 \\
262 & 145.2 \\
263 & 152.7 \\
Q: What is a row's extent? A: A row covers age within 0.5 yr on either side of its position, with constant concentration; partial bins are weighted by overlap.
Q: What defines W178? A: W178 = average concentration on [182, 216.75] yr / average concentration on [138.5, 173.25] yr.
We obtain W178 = 1.1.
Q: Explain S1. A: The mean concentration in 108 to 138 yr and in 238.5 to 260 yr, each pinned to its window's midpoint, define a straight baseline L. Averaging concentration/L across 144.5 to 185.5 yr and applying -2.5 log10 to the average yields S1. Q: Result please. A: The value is -0.16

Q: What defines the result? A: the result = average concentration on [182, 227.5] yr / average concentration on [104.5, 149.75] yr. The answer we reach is 1.4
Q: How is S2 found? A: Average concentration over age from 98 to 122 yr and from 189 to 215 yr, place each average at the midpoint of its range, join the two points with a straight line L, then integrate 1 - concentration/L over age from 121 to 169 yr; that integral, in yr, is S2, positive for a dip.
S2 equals 7.8 yr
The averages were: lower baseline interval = 125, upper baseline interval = 145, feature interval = 111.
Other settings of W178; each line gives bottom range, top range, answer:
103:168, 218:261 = 1.24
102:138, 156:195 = 1.27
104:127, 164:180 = 1.11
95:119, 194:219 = 1.17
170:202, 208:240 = 1.05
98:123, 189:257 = 1.15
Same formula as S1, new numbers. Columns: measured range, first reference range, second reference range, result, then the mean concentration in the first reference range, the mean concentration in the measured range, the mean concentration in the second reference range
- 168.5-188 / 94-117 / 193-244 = 0.03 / 125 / 135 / 146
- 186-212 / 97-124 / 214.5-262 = -0.06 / 124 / 144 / 143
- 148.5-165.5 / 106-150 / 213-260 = -0.17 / 106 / 135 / 142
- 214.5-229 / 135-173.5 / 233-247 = -0.13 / 122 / 151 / 138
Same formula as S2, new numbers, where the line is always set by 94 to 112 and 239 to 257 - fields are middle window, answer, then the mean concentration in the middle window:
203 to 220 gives -1.8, 146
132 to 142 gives 3.8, 79.2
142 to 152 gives 0.6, 121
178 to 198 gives -1.4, 139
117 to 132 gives 2.7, 104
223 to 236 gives -1.3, 147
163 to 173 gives -0.3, 134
